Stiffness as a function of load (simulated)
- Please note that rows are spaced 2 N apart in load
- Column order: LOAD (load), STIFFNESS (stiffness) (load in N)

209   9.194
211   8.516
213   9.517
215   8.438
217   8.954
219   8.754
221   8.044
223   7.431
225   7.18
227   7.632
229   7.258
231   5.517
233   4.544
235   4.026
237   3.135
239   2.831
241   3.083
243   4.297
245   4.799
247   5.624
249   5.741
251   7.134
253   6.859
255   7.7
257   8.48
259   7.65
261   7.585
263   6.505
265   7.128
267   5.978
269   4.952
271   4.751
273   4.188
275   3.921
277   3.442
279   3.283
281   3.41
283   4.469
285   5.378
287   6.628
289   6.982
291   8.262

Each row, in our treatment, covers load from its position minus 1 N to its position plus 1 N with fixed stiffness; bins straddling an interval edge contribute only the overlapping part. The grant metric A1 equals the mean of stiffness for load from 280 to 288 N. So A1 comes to 4.97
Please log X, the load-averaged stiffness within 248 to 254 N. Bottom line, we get 6.58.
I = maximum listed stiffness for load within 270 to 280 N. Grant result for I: 4.751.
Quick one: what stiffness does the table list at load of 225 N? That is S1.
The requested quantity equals 7.18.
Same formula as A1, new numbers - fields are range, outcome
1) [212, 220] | 8.92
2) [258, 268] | 6.97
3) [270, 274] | 4.47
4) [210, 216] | 8.82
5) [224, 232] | 6.9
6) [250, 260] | 7.56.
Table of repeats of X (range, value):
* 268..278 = 4.25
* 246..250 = 5.68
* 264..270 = 6.02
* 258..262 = 7.62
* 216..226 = 8.07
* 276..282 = 3.38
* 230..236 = 4.7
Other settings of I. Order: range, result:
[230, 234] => 5.517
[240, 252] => 7.134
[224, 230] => 7.632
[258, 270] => 7.65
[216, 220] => 8.954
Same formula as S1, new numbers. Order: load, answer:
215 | 8.438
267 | 5.978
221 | 8.044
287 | 6.628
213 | 9.517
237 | 3.135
